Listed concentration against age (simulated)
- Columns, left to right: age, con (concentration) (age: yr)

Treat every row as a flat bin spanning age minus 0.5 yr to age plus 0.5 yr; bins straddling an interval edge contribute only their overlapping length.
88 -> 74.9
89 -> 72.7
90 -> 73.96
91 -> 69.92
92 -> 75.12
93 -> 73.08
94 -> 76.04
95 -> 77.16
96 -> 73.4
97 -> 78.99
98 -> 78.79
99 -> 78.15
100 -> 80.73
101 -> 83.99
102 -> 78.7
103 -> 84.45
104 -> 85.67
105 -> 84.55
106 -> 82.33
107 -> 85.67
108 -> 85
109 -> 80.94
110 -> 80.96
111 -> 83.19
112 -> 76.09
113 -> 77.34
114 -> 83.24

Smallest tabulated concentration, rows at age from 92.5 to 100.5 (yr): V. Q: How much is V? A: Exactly 73.08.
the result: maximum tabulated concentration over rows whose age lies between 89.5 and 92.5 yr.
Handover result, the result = 75.12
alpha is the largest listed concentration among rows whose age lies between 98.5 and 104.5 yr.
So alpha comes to 85.67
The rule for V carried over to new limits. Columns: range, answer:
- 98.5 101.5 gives 78.15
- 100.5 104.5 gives 78.7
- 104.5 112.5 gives 76.09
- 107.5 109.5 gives 80.94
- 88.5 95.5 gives 69.92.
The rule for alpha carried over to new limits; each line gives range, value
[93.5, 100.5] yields 80.73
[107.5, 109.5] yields 85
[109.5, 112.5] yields 83.19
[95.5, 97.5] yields 78.99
